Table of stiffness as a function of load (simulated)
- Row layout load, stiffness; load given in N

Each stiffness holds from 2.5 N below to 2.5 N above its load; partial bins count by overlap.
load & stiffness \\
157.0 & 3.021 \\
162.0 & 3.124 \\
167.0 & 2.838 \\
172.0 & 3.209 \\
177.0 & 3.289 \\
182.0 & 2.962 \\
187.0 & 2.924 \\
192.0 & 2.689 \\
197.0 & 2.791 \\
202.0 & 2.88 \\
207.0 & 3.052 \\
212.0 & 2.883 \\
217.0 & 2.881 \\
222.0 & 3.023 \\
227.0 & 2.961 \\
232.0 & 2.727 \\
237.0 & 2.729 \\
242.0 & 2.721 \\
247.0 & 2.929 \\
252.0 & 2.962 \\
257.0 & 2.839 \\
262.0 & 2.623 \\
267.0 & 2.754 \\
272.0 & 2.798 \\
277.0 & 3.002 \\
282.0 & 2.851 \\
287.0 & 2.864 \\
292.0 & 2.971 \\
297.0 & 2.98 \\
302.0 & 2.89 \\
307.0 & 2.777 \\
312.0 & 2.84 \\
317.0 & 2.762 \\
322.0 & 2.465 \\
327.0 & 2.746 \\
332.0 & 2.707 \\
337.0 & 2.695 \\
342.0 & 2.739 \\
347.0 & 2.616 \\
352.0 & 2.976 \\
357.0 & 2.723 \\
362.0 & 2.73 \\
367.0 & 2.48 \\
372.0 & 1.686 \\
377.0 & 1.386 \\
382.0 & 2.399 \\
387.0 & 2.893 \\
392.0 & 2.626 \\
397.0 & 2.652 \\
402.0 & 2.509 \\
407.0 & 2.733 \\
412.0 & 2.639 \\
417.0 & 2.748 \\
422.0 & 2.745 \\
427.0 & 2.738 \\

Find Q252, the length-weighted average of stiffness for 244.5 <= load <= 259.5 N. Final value 2.91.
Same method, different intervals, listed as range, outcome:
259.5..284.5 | 2.81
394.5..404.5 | 2.58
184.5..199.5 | 2.8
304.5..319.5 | 2.79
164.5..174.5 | 3.02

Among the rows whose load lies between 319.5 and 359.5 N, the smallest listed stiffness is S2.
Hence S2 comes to 2.465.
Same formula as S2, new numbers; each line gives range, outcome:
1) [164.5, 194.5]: 2.689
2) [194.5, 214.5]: 2.791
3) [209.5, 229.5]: 2.881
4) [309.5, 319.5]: 2.762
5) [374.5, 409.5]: 1.386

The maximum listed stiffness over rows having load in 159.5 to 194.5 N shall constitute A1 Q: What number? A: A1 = 3.289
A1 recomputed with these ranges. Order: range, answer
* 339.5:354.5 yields 2.976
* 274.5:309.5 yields 3.002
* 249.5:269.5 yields 2.962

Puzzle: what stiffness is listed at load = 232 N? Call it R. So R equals 2.727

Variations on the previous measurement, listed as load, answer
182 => 2.962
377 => 1.386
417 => 2.748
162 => 3.124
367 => 2.48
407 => 2.733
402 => 2.509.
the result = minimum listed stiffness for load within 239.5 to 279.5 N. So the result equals 2.623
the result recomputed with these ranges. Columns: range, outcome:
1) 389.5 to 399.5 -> 2.626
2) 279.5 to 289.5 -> 2.851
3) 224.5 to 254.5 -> 2.721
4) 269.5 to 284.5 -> 2.798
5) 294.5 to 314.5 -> 2.777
